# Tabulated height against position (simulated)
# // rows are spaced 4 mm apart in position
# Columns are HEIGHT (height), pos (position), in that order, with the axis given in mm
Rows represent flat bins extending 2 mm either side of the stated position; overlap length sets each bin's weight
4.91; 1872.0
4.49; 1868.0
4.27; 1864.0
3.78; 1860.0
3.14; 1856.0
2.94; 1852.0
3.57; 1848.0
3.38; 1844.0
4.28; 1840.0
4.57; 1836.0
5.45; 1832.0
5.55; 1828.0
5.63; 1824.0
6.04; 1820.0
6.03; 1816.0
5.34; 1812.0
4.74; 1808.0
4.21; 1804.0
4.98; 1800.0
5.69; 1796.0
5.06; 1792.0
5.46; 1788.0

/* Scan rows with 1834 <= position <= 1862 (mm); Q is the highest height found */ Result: 4.57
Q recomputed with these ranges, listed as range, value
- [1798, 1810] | 4.98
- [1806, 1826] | 6.04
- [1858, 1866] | 4.27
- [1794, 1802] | 5.69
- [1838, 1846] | 4.28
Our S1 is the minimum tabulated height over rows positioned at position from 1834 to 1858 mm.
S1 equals 2.94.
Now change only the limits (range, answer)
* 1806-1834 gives 4.74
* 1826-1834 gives 5.45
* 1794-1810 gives 4.21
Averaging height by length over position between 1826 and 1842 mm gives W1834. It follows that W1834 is 4.96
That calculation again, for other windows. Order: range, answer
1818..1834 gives 5.67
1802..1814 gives 4.76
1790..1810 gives 4.94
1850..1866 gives 3.53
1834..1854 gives 3.75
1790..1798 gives 5.38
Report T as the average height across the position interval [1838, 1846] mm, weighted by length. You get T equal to 3.83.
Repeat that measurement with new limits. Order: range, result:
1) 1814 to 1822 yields 6.04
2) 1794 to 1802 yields 5.34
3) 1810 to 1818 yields 5.69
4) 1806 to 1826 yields 5.56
